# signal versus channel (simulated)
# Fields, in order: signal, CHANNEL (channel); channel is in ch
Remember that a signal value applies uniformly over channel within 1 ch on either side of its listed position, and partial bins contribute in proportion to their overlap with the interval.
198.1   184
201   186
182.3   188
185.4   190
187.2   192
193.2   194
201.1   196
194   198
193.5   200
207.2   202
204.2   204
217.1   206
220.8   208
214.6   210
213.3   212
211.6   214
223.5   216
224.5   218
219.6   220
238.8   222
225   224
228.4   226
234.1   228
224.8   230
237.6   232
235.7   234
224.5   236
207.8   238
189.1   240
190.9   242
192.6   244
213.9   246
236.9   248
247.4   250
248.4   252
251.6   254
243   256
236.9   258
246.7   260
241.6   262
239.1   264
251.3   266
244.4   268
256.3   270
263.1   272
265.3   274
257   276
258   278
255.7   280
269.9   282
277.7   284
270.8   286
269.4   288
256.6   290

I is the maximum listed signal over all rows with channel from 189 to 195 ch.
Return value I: 193.2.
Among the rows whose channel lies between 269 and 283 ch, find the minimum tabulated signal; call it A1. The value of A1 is 255.7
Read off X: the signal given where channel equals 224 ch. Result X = 225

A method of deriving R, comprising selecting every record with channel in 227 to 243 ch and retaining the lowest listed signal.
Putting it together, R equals 189.1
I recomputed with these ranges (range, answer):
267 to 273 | 263.1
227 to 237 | 237.6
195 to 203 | 207.2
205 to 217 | 223.5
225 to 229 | 234.1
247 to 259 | 251.6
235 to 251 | 247.4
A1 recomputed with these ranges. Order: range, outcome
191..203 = 187.2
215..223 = 219.6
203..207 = 204.2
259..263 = 241.6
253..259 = 236.9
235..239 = 207.8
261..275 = 239.1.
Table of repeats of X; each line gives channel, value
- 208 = 220.8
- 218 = 224.5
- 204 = 204.2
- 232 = 237.6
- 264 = 239.1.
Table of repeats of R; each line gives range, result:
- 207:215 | 211.6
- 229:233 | 224.8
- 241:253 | 190.9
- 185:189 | 182.3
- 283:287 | 270.8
